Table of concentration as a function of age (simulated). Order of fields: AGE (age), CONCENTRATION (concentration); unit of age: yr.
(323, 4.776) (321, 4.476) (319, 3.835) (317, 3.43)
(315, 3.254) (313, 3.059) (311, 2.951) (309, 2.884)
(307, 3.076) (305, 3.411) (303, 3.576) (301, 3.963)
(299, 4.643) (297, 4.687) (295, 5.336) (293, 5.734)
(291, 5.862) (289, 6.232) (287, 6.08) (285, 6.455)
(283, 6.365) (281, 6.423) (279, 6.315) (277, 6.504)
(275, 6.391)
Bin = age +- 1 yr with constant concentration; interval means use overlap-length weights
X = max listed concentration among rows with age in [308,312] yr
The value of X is 2.951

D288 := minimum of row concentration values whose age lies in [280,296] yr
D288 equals 5.336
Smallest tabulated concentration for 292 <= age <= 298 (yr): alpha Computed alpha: 4.687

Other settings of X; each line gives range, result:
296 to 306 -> 4.687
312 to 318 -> 3.43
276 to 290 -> 6.504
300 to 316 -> 3.963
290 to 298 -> 5.862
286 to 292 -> 6.232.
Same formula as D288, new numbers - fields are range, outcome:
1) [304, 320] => 2.884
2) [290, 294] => 5.734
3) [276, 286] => 6.315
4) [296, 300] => 4.643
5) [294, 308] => 3.076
